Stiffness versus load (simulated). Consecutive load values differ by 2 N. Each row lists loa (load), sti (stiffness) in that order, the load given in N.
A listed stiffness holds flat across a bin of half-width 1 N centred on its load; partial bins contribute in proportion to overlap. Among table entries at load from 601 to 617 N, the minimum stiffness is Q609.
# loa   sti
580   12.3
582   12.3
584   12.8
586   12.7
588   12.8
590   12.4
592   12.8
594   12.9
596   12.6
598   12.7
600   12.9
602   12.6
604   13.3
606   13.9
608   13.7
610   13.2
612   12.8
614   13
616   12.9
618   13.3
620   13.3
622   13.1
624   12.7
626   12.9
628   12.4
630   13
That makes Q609 12.6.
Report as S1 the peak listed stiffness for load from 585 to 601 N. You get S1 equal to 12.9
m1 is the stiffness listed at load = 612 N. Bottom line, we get 12.8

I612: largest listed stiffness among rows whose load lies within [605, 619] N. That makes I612 13.9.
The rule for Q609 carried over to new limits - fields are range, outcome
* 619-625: 12.7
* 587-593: 12.4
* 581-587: 12.3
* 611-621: 12.8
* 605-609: 13.7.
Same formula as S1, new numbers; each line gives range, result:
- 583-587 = 12.8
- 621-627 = 13.1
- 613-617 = 13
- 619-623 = 13.3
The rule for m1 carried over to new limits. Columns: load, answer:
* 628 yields 12.4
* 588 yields 12.8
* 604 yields 13.3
